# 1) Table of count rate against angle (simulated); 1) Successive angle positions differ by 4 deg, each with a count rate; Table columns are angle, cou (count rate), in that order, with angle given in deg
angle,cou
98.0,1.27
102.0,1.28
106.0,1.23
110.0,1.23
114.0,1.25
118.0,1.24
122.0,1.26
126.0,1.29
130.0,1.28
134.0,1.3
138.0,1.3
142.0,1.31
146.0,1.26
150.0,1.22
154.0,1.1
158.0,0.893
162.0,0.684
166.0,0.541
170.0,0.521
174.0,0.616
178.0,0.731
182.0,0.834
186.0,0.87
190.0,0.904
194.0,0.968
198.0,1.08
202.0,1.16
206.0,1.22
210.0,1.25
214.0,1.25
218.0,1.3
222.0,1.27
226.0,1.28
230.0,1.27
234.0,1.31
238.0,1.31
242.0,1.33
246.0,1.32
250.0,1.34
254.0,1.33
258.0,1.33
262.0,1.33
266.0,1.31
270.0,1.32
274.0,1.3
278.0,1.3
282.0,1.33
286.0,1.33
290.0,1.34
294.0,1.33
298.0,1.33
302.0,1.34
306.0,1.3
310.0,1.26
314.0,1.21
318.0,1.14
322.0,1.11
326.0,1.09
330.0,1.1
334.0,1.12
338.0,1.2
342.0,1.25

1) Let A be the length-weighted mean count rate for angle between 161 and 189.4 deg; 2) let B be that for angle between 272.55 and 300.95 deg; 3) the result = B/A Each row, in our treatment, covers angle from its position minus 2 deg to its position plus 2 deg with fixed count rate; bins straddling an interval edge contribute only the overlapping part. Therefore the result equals 1.90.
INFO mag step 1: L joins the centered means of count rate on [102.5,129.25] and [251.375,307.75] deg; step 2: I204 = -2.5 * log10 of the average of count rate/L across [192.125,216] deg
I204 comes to 0.12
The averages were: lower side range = 1.25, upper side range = 1.32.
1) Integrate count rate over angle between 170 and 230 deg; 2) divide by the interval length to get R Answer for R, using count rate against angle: 1.04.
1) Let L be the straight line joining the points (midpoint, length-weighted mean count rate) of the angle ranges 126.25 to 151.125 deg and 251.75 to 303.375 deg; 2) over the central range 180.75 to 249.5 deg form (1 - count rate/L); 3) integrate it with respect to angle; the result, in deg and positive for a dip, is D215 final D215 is 6.7 deg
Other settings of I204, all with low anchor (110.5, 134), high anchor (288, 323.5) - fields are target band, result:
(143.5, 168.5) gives 0.31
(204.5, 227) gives 0.00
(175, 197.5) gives 0.41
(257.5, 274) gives -0.05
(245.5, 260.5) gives -0.06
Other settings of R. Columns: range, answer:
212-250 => 1.3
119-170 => 1.1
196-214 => 1.19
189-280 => 1.26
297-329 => 1.22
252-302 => 1.32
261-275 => 1.31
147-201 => 0.857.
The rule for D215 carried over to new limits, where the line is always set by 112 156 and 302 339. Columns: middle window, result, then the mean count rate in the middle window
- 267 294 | -2.8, 1.32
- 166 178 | 6.3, 0.591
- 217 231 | -0.7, 1.28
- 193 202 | 1.2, 1.06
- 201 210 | 0.1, 1.21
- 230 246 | -1.3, 1.31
